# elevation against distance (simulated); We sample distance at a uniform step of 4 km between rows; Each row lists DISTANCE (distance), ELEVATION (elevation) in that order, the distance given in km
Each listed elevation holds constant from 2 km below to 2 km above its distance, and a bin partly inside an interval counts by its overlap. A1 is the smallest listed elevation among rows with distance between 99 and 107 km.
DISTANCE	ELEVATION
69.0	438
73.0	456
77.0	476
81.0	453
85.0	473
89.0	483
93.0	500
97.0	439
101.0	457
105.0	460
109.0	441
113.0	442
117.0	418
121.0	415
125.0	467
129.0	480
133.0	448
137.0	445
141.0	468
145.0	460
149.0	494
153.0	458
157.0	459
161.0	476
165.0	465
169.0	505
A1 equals 457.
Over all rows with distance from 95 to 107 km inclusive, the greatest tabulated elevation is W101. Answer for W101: 460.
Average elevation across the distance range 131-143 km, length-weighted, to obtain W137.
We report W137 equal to 454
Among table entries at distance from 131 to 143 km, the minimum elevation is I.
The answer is 445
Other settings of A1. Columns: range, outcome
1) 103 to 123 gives 415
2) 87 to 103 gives 439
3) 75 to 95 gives 453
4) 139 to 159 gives 458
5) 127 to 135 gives 448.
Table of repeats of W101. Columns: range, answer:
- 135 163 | 494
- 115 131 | 480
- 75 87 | 476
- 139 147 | 468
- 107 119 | 442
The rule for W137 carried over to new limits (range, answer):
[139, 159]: 468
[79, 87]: 463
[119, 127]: 441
